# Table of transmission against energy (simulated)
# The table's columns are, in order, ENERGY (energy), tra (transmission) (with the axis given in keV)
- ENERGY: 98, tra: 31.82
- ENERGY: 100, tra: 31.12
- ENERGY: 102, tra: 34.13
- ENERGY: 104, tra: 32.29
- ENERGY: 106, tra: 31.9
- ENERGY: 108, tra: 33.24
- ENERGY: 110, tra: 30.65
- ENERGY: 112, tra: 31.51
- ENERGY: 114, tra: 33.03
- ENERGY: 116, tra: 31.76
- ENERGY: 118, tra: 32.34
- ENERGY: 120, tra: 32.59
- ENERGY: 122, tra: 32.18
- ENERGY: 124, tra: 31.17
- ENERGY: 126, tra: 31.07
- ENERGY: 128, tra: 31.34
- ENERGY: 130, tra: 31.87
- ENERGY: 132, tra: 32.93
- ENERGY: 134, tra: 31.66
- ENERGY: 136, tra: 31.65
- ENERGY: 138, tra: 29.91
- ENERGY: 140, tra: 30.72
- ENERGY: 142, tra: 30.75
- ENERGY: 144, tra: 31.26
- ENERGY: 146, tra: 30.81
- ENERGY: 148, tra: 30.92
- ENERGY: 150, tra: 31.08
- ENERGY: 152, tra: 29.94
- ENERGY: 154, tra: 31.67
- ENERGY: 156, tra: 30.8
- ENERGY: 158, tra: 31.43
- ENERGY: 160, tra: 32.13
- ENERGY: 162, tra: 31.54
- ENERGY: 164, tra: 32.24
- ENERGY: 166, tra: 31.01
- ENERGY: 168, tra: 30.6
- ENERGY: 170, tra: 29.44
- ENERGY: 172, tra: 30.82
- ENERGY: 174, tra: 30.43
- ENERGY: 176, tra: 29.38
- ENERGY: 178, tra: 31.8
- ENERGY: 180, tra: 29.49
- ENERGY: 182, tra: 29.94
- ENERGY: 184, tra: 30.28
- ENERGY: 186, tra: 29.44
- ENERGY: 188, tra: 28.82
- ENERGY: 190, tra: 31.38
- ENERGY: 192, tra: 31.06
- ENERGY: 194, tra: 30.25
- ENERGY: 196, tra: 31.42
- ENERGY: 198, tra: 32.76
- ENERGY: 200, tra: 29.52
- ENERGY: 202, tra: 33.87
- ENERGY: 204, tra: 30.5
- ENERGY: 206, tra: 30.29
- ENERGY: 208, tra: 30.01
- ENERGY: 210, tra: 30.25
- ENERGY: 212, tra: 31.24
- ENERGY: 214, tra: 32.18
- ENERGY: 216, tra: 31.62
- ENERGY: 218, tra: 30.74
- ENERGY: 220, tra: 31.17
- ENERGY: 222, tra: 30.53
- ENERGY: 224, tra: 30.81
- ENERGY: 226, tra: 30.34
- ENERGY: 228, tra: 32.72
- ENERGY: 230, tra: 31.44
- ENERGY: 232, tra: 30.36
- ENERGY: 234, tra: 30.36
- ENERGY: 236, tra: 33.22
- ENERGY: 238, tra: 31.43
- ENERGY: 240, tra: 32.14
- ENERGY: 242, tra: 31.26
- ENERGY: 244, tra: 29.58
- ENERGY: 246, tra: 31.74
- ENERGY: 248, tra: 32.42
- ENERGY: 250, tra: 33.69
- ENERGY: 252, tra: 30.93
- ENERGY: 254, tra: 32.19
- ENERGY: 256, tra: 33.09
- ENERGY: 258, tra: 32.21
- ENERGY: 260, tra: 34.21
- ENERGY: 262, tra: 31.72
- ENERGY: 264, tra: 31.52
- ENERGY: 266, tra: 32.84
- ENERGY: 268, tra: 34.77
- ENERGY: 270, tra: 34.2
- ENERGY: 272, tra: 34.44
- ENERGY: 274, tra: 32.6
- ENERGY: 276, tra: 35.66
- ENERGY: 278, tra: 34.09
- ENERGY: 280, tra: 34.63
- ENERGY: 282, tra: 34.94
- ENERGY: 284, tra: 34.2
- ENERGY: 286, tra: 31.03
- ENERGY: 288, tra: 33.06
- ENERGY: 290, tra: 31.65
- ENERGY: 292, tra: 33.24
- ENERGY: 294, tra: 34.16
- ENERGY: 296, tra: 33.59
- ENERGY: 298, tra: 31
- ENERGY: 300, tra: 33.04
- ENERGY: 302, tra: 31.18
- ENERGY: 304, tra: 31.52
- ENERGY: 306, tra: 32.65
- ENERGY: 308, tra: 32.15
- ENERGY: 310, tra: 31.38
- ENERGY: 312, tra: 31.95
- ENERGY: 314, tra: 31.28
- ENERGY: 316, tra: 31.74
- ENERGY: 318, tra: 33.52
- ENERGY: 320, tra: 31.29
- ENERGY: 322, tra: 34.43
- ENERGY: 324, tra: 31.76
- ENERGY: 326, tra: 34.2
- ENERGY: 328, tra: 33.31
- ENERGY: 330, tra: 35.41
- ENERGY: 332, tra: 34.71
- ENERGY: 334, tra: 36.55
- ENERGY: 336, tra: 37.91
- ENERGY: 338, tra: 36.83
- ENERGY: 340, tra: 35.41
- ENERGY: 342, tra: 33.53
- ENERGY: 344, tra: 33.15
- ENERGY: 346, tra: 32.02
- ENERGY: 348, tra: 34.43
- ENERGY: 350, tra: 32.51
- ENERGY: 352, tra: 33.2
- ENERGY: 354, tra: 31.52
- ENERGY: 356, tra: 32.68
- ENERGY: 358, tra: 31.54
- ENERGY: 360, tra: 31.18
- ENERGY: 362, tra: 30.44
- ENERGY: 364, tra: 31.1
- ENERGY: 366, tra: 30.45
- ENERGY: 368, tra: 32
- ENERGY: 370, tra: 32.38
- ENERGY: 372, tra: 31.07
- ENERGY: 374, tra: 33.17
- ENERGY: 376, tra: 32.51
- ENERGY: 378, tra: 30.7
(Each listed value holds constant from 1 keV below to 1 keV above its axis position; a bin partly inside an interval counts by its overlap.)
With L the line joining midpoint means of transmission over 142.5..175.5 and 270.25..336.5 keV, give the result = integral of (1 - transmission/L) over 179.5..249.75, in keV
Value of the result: 1.8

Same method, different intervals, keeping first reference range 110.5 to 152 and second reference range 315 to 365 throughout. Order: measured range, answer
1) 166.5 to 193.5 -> 1.4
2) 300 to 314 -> 0.5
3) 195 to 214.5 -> 0.6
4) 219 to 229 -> 0.4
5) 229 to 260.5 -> 0.6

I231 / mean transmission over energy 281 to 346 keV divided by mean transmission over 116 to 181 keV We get 1.07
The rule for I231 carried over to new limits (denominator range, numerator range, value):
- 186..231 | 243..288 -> 1.07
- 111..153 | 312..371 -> 1.05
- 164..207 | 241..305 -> 1.07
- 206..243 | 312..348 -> 1.09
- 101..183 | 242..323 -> 1.04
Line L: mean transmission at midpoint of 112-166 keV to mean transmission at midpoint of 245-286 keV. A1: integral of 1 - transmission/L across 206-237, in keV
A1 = 1.5 keV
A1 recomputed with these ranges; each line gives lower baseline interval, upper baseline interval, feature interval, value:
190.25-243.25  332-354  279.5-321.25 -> 1.01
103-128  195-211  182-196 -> 0.42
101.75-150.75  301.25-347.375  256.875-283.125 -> -0.59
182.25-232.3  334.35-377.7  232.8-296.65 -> -2.35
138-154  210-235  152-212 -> 0.30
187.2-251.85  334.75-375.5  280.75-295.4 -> -0.54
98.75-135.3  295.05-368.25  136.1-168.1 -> 1.09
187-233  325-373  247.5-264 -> -0.39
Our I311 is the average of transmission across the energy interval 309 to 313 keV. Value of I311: 31.7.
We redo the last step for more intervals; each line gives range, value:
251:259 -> 32.1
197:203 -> 32.1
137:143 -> 30.5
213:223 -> 31.2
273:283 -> 34.4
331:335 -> 35.6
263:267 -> 32.2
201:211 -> 31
